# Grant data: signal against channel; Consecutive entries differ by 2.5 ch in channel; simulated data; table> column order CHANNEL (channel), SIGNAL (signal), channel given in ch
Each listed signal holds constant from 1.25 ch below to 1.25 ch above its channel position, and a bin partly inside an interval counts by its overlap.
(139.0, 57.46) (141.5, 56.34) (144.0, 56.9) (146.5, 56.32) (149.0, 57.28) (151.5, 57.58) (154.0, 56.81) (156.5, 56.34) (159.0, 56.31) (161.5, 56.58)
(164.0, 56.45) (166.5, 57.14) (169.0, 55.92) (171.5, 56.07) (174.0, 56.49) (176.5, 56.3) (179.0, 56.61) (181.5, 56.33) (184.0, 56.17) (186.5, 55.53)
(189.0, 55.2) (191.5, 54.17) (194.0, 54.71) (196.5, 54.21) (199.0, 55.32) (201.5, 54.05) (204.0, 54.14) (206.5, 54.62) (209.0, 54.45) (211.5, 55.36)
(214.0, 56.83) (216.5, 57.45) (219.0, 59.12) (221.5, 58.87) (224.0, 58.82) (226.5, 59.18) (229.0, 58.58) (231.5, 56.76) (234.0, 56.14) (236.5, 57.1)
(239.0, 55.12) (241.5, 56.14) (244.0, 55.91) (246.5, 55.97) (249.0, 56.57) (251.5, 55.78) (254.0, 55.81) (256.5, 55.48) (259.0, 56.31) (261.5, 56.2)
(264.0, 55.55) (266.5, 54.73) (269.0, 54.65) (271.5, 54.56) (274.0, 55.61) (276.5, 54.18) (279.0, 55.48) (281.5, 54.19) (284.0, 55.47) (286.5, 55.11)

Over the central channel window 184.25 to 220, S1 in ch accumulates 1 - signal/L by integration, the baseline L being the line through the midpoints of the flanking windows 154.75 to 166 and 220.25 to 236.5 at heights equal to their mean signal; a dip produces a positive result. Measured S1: 1.3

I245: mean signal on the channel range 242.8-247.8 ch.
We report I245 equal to 55.9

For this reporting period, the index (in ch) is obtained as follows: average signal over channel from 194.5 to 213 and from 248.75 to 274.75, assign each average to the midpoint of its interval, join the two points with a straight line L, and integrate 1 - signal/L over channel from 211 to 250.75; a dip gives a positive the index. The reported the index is -1.5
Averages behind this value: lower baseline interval 54.6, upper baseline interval 55.5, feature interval 57.1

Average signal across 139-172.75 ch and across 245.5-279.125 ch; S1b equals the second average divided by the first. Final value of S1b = 1.0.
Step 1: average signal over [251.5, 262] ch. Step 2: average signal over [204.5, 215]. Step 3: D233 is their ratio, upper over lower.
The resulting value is 1.01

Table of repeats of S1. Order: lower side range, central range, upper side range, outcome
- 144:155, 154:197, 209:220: 0.7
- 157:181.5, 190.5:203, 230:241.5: 0.4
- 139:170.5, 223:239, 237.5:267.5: -0.4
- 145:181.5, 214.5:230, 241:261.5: -0.7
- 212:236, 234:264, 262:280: 0.2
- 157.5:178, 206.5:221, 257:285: -0.2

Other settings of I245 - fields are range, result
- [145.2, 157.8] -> 56.9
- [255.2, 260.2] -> 55.9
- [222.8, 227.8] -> 59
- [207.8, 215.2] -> 55.5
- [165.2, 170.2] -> 56.5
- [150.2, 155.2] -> 57.2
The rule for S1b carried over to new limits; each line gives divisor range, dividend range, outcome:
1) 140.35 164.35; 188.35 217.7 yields 0.97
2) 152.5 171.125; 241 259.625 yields 0.99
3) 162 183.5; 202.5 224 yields 1.00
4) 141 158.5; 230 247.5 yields 0.99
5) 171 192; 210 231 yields 1.04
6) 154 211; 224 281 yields 1.01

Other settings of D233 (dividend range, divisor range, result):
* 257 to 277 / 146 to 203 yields 0.99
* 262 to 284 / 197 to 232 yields 0.97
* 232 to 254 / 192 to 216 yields 1.02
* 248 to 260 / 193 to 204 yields 1.03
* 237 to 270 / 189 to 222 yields 1.00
